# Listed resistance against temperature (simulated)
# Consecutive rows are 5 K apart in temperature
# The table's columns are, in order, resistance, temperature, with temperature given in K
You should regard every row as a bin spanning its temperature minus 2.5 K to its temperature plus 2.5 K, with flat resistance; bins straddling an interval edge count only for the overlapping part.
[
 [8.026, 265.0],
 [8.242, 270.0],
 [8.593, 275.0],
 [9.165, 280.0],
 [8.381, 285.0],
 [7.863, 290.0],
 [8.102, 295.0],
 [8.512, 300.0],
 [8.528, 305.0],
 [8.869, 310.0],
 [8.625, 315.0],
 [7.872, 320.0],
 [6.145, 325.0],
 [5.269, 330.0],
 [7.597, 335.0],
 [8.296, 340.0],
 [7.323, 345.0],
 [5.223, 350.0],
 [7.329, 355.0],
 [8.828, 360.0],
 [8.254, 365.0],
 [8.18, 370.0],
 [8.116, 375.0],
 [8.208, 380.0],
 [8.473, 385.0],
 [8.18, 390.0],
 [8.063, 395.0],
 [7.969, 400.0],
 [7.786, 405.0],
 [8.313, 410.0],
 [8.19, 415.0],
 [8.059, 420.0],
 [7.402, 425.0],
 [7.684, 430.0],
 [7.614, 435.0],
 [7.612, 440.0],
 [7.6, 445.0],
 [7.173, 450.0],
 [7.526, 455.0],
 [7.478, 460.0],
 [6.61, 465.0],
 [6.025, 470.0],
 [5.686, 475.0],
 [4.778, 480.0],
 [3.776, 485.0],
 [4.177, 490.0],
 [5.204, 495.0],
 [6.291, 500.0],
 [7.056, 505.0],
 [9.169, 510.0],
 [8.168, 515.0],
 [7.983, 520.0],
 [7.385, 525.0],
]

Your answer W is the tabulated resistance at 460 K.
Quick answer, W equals 7.478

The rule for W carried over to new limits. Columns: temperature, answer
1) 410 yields 8.313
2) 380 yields 8.208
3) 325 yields 6.145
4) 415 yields 8.19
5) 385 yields 8.473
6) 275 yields 8.593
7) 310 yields 8.869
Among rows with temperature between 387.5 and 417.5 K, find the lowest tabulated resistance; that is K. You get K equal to 7.786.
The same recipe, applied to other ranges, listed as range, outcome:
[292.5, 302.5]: 8.102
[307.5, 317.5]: 8.625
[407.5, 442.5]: 7.402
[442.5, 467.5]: 6.61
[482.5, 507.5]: 3.776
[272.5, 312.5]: 7.863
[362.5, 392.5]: 8.116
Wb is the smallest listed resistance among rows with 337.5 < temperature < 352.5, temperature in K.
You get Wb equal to 5.223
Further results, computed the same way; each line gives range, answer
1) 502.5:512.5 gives 7.056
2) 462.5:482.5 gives 4.778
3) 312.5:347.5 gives 5.269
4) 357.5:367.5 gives 8.254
